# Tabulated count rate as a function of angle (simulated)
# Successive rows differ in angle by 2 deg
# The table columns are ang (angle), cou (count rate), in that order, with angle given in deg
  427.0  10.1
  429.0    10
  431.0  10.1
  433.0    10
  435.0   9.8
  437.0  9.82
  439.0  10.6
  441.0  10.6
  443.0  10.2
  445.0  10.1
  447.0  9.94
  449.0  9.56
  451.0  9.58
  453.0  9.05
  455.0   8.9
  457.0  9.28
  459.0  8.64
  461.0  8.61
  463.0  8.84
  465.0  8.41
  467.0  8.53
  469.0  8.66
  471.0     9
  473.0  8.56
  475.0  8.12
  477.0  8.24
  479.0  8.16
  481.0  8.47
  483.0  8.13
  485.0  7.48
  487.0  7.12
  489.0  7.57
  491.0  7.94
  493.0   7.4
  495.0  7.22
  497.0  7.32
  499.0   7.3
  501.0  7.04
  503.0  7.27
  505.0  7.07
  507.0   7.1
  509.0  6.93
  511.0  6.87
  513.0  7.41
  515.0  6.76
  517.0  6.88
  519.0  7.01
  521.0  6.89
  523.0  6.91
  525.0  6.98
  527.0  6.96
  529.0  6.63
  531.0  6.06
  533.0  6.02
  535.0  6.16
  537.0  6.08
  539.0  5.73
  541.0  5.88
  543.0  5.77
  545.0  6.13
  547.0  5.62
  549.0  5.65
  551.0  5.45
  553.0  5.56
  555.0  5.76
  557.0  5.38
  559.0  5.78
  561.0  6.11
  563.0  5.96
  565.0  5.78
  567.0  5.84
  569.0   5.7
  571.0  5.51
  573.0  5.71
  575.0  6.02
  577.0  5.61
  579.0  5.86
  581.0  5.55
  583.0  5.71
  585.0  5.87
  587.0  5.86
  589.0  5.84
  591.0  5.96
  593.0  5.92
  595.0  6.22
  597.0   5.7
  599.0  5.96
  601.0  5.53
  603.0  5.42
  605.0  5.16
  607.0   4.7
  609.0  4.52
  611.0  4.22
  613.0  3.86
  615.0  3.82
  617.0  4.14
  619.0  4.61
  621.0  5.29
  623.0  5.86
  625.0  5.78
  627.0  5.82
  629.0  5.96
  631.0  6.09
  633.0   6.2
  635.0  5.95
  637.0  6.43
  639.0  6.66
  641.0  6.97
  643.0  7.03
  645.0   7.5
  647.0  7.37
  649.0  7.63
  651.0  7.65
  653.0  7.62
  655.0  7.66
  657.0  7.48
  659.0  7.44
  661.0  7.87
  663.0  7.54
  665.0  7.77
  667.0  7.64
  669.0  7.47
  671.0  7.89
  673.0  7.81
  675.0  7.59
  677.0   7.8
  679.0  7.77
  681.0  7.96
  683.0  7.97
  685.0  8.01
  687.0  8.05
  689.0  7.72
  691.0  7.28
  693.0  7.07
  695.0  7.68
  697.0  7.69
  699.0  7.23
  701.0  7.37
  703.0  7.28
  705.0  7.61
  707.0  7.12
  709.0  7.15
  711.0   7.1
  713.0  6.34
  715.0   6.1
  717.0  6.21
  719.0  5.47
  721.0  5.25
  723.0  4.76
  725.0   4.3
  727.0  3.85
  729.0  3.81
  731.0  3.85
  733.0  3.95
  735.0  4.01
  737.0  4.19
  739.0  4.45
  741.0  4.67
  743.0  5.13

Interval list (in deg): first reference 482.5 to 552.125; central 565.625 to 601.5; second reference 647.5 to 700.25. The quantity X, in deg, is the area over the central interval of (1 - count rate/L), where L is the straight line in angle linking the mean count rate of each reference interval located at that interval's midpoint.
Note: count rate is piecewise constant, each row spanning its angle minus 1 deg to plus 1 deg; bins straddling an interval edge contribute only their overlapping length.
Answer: 6.7 deg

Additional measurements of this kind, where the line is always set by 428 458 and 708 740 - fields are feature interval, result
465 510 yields 6.5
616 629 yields 2.8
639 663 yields -4.4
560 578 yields 4.4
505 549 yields 10.0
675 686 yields -4.0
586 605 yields 3.8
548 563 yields 4.2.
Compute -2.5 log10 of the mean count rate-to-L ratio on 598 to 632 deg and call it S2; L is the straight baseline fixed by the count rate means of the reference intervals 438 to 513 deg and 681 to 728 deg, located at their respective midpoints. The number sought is 0.40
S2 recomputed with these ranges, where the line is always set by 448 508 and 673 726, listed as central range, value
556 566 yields 0.31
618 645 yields 0.20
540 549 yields 0.32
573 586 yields 0.30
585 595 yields 0.27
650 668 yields -0.06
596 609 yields 0.37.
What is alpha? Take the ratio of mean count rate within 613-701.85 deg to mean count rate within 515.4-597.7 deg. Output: 1.16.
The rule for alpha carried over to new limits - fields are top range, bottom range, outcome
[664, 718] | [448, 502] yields 0.90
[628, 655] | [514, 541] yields 1.06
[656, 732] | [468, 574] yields 1.02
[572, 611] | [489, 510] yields 0.77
